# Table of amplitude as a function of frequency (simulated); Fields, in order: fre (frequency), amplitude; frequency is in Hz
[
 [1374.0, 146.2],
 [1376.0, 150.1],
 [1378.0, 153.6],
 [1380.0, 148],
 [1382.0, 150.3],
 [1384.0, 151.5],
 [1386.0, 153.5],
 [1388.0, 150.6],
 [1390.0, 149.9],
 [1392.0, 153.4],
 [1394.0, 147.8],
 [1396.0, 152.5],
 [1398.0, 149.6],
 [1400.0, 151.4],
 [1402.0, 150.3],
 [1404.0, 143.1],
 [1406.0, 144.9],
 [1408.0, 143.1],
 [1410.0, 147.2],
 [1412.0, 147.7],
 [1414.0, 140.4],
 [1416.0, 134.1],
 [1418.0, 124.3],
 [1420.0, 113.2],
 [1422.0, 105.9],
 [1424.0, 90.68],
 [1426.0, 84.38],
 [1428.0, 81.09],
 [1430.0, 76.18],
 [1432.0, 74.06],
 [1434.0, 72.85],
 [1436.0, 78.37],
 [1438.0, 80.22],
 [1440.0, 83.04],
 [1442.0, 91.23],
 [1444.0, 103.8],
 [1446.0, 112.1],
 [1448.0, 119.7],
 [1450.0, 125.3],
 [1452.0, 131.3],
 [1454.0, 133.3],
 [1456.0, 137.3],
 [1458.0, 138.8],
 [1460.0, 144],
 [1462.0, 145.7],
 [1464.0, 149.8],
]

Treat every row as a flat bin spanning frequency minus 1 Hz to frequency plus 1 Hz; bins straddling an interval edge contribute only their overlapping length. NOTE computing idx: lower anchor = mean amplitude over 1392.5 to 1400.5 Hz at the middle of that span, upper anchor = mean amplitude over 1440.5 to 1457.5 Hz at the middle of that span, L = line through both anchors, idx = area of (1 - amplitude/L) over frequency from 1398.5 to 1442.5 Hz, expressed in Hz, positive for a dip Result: 8.0 Hz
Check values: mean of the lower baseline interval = 150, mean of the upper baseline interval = 119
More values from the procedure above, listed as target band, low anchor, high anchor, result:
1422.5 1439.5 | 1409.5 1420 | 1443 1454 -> 6.3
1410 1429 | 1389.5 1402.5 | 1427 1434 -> -2.6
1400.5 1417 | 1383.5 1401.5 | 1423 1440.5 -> -3.1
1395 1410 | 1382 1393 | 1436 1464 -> -0.4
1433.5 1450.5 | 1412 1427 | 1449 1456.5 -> 4.1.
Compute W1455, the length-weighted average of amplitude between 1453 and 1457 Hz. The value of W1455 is 135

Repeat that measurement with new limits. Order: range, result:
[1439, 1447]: 97.5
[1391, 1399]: 151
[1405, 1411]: 145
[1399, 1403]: 151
